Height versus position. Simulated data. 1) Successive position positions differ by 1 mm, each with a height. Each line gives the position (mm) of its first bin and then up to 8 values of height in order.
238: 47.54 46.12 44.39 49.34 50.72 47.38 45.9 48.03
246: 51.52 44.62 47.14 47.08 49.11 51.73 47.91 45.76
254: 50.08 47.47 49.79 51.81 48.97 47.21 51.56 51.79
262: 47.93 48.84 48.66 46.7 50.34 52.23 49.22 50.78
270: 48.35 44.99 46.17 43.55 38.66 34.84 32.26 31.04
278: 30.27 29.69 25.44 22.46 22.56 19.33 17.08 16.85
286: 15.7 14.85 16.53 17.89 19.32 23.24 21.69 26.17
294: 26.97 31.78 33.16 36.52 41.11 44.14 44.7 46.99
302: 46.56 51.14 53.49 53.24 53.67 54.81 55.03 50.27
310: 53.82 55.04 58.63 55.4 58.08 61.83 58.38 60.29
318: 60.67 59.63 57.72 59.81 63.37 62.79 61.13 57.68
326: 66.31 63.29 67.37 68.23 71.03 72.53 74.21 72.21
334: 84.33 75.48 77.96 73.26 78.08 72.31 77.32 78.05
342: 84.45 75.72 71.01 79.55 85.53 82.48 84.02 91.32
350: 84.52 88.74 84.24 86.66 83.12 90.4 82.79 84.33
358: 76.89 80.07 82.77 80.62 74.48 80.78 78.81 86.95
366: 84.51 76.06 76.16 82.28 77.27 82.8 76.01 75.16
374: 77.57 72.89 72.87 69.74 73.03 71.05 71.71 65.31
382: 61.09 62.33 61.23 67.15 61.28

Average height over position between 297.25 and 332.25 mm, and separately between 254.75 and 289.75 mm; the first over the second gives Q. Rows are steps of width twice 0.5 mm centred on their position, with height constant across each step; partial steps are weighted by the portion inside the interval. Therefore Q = 1.54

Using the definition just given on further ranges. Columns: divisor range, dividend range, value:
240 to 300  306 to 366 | 1.85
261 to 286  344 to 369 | 2.21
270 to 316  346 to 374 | 2.18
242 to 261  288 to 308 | 0.78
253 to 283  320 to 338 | 1.62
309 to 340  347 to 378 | 1.24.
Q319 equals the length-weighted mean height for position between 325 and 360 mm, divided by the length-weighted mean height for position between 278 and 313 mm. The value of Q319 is 2.20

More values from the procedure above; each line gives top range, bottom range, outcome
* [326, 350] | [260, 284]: 1.93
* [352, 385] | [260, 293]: 2.27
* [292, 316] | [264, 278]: 1.09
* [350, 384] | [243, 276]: 1.64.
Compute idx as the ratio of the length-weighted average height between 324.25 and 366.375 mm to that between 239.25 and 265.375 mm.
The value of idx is 1.61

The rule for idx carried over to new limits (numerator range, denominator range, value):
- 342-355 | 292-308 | 1.95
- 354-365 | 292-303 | 2.16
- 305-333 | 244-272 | 1.25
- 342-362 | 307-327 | 1.41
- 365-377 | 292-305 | 1.94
